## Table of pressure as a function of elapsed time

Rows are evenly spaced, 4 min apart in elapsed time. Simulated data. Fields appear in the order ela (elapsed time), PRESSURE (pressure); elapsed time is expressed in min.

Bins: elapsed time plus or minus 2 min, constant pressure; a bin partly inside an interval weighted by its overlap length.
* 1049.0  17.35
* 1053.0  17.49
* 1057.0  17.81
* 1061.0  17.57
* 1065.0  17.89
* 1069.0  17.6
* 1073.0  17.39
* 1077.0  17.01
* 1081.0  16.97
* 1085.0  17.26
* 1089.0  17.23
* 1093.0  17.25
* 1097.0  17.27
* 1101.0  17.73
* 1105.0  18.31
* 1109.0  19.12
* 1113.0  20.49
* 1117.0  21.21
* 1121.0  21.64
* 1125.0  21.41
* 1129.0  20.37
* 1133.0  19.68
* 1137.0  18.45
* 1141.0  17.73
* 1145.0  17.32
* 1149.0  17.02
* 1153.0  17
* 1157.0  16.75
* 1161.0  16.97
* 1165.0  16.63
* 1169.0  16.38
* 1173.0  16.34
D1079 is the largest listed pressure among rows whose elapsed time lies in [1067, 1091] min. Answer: 17.6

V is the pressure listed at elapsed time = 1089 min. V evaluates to 17.23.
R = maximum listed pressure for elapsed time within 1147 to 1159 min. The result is 17.02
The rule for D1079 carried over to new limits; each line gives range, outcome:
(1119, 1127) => 21.64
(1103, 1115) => 20.49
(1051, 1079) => 17.89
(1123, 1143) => 21.41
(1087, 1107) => 18.31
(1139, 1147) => 17.73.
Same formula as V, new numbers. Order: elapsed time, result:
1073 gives 17.39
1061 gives 17.57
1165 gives 16.63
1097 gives 17.27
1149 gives 17.02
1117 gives 21.21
